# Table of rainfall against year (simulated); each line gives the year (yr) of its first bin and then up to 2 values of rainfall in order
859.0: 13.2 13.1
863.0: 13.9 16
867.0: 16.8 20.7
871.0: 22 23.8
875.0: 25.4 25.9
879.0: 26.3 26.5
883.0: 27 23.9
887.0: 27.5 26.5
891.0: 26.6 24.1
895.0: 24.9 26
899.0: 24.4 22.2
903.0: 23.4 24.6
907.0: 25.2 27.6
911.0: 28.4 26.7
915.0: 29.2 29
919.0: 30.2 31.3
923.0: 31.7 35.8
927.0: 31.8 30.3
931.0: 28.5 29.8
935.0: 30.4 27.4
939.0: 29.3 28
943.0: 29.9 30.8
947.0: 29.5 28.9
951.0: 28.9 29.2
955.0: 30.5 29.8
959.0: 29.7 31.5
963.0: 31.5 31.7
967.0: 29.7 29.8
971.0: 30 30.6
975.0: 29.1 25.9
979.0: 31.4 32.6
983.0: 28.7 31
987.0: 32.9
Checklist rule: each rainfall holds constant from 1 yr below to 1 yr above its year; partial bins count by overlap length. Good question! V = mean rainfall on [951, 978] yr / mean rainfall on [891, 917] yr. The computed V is 1.2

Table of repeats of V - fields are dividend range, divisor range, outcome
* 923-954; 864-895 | 1.25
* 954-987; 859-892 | 1.36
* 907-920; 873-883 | 1.09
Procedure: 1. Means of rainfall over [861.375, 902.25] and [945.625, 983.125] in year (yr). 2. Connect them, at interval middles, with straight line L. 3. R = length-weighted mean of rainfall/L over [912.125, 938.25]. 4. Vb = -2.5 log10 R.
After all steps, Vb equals -0.13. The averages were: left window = 23.4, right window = 30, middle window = 30.2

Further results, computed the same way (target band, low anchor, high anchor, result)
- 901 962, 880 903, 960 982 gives -0.05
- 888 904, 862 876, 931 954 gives -0.07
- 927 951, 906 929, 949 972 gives 0.02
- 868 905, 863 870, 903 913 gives -0.16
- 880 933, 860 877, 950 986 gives -0.17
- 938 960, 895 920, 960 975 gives -0.01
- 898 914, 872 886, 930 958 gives 0.08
